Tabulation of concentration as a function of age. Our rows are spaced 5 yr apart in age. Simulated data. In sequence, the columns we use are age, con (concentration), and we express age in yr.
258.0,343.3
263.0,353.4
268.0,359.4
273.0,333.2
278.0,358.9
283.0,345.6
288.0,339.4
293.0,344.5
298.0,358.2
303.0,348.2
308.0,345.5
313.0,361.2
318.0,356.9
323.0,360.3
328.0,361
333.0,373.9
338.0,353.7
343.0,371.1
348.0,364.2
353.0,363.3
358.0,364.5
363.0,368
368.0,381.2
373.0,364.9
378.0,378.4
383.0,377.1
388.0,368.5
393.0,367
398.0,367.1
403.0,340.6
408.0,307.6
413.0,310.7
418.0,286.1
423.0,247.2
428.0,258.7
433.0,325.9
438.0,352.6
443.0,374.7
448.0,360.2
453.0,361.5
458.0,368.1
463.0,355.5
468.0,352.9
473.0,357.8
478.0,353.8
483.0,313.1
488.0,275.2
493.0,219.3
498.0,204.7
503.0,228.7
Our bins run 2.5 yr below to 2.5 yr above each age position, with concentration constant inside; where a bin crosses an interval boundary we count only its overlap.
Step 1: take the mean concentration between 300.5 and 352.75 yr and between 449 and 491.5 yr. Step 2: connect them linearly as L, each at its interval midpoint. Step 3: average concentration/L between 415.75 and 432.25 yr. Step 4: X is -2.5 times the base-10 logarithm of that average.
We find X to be 0.27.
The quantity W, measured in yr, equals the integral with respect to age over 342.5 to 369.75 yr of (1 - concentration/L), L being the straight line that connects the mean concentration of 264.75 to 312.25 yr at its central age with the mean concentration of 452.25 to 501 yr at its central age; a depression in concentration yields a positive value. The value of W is -2.60 yr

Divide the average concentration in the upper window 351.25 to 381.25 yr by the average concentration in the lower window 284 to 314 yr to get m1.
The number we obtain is 1.1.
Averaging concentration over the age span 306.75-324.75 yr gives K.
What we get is 357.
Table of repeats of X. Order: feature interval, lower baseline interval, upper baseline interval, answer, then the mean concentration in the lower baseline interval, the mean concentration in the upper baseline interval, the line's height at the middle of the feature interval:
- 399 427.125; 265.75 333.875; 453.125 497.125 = 0.11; 353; 322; 333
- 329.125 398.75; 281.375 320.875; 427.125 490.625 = -0.07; 350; 341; 347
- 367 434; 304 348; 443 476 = 0.08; 360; 360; 360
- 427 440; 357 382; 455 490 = 0.12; 372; 341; 353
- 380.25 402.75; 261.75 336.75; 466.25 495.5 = -0.11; 353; 311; 332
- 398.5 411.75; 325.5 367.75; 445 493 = 0.07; 366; 338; 353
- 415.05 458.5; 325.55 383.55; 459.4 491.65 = 0.06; 368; 332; 343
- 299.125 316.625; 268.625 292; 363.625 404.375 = 0.00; 346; 369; 352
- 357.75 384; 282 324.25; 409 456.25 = -0.12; 351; 320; 335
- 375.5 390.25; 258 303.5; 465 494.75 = -0.13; 349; 315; 331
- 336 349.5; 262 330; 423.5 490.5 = -0.05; 352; 336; 347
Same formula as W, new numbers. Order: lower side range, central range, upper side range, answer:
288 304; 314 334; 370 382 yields -0.27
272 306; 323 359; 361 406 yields -0.58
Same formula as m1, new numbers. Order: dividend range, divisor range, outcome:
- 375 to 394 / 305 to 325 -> 1.05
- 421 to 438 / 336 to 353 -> 0.80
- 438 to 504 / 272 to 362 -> 0.90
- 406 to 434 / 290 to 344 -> 0.80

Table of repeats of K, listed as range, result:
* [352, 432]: 340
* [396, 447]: 318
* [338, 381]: 369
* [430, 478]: 355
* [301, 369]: 362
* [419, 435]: 277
